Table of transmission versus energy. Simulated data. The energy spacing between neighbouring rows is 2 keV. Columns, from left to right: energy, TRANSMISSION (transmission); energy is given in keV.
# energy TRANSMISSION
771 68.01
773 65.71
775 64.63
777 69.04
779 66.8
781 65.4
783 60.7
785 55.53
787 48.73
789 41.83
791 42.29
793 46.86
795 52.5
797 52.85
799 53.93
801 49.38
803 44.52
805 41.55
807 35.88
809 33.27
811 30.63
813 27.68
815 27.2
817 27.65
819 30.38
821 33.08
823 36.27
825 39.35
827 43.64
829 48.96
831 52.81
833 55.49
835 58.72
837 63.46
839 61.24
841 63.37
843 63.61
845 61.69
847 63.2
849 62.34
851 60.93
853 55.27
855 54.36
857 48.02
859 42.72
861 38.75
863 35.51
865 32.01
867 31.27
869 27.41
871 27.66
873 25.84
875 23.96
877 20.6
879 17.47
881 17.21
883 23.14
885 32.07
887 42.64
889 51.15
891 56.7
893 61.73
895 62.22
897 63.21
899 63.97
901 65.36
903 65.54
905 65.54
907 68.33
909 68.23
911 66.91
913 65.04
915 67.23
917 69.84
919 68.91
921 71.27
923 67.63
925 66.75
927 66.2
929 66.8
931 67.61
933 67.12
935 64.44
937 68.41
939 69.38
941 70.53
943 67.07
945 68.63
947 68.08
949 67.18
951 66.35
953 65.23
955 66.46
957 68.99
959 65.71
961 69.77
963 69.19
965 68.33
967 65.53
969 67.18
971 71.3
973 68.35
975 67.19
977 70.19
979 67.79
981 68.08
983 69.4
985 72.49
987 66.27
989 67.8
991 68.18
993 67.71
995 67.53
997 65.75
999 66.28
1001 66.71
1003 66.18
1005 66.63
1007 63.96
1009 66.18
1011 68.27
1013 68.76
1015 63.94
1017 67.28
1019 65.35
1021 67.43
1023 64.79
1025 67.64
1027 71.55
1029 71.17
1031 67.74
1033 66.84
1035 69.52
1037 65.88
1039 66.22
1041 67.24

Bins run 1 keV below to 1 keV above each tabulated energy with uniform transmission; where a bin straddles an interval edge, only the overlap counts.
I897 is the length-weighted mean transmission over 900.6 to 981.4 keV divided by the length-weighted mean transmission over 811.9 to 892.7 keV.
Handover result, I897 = 1.6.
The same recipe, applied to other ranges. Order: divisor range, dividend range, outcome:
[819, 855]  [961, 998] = 1.27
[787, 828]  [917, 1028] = 1.70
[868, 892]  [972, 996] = 2.24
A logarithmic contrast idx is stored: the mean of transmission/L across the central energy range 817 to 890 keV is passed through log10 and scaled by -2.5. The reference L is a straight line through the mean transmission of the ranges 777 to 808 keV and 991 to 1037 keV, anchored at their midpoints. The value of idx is 0.28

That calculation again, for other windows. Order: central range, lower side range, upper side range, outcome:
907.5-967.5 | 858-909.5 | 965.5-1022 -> -0.23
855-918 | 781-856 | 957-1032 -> 0.20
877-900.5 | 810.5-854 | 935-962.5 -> 0.30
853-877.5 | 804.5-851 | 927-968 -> 0.44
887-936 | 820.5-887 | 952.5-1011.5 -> -0.20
